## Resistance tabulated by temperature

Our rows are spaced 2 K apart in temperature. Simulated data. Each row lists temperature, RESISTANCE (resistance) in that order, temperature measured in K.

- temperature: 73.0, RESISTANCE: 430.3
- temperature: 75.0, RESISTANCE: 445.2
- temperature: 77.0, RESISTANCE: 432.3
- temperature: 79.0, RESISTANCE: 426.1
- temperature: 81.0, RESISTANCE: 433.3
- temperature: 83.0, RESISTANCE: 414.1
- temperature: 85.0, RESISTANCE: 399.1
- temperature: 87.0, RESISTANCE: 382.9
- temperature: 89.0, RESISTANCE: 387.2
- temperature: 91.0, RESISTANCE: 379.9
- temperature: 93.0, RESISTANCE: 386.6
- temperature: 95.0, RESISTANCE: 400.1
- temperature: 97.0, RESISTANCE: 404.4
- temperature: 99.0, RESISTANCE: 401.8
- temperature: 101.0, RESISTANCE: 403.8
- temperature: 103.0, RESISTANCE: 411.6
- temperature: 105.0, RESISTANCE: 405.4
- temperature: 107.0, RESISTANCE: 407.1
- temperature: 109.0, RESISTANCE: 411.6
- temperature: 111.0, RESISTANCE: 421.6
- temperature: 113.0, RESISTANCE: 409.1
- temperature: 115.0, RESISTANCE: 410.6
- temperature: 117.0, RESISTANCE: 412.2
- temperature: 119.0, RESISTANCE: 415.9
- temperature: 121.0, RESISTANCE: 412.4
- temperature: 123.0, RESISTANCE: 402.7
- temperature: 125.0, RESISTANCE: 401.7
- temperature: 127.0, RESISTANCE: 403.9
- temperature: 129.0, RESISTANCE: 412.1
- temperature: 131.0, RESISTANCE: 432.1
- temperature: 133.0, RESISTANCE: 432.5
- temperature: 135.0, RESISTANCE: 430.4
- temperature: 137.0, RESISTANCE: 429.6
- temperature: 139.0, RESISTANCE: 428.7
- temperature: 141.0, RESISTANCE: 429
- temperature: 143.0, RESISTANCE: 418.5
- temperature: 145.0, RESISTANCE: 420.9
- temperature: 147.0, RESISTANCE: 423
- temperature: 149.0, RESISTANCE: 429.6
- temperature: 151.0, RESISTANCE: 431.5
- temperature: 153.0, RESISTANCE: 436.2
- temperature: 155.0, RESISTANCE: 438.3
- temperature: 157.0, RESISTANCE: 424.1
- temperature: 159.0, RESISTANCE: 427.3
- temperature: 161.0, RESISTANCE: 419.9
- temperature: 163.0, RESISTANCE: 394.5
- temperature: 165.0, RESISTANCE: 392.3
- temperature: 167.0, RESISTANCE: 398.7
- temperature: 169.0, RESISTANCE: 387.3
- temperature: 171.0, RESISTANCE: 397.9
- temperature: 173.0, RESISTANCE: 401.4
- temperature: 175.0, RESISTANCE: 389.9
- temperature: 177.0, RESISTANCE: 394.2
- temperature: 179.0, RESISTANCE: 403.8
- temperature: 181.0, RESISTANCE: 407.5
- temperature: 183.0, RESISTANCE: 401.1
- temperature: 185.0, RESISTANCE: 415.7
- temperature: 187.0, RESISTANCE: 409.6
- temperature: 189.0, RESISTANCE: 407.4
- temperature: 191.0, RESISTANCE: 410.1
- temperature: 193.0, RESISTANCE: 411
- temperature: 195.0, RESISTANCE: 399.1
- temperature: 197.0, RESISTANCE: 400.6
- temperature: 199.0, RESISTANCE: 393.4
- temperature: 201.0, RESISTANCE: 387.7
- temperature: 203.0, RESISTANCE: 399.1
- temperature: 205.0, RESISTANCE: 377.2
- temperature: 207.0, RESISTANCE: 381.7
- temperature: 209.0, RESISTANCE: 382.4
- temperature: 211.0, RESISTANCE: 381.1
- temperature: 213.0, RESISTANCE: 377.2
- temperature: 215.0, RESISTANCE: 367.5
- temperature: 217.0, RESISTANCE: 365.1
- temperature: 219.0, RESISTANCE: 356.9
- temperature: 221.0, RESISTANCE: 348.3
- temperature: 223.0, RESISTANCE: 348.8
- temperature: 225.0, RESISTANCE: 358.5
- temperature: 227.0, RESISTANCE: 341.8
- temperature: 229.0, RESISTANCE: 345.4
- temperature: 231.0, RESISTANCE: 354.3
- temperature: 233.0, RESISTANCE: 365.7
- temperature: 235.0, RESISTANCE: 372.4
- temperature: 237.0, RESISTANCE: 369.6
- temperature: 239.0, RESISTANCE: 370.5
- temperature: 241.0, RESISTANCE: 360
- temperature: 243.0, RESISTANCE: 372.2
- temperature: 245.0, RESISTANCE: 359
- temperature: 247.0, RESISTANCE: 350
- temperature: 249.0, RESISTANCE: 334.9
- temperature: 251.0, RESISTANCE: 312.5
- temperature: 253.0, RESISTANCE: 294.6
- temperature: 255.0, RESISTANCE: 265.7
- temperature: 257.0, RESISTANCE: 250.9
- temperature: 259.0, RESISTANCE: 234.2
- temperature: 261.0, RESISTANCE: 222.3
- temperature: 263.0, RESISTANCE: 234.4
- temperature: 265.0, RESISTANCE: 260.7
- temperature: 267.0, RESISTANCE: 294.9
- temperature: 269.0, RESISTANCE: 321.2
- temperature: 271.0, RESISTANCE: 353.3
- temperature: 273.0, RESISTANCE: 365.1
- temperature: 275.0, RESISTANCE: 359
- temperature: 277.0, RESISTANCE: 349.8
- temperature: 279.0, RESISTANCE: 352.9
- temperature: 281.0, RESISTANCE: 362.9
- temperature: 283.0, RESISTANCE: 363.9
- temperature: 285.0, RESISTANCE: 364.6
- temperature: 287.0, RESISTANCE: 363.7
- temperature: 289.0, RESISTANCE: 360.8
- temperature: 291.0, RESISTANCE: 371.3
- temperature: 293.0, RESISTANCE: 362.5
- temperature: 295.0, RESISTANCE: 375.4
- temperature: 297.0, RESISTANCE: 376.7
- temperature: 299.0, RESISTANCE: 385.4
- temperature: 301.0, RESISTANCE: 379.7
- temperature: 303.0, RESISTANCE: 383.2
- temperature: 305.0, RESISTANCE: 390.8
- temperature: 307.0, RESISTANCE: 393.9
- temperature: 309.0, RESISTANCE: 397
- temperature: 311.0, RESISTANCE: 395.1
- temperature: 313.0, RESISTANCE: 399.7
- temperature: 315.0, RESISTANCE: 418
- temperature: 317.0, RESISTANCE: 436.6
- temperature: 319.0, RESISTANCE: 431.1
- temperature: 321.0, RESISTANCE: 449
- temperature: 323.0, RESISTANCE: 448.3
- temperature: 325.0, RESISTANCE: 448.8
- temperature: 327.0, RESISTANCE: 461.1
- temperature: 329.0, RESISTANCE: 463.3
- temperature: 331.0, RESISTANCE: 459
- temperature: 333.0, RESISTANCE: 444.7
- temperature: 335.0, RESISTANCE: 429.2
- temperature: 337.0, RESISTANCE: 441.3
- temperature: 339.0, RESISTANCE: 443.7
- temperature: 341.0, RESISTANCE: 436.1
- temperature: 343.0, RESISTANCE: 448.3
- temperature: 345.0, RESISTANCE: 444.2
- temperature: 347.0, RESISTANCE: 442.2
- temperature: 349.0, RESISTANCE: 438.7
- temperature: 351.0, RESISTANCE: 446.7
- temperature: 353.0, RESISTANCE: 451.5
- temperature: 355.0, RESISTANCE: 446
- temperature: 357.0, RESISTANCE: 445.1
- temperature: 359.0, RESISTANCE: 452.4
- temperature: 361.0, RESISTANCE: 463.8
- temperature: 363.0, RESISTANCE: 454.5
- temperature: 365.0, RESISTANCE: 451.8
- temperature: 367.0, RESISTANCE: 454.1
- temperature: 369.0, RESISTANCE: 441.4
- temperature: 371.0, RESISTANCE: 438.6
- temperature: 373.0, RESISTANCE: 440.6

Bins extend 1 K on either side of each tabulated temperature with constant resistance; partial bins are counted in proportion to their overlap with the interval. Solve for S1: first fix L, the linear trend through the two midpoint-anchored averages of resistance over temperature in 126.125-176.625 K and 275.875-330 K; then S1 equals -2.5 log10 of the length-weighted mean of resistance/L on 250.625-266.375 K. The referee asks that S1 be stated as 0.48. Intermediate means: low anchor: 417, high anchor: 396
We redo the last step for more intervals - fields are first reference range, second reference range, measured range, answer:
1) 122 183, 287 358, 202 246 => 0.14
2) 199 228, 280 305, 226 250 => 0.04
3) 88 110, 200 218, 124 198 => -0.07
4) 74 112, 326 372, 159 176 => 0.05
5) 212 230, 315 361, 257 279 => 0.29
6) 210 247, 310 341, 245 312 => 0.18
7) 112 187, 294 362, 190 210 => 0.06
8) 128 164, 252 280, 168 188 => -0.03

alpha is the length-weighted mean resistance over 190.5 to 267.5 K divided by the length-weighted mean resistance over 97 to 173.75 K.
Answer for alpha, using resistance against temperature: 0.83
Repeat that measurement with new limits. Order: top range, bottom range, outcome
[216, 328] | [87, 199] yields 0.87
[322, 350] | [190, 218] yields 1.15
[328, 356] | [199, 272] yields 1.31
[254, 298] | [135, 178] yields 0.78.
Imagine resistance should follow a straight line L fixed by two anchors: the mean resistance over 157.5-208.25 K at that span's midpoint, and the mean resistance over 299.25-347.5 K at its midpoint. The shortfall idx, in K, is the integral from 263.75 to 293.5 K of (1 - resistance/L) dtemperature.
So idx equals 5.2 K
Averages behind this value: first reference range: 400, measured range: 346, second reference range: 428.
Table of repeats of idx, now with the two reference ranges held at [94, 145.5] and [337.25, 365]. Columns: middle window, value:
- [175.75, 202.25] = 1.3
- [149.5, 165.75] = -0.1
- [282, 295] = 2.2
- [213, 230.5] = 3.0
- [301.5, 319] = 1.5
